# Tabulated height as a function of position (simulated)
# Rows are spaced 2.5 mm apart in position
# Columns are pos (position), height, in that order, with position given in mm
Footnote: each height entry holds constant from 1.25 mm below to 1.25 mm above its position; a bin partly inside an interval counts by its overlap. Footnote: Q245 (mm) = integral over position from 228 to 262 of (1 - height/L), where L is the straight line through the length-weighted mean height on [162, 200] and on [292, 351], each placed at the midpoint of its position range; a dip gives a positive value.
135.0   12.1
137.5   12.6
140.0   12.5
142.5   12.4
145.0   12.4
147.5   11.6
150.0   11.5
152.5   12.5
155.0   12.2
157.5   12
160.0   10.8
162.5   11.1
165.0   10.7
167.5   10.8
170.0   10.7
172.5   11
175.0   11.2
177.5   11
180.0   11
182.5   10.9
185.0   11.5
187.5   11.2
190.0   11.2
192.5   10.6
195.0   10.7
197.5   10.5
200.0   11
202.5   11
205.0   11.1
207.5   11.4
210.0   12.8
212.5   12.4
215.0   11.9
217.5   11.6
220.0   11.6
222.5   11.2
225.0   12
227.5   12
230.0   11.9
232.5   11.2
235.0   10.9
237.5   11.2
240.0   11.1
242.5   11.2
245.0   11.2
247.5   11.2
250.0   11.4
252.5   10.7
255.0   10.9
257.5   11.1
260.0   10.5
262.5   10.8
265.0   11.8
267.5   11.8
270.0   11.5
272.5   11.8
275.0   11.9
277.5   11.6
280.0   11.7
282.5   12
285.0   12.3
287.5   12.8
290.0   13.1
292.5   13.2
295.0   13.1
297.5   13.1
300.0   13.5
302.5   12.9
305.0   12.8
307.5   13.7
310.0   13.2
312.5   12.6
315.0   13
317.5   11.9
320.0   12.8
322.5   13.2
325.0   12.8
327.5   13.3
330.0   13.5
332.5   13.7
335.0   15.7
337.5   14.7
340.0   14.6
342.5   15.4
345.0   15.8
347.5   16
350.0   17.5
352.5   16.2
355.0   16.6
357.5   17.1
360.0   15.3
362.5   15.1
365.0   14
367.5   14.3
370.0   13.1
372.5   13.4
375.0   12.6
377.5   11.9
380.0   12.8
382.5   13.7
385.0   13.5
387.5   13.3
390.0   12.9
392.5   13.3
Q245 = 3.11 mm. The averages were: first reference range 10.9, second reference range 13.8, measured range 11.1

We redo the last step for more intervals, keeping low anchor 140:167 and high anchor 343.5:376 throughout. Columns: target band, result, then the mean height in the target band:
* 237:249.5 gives 1.9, 11.2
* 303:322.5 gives 2.0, 12.9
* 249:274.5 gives 4.3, 11.2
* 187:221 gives 3.3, 11.4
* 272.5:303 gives 3.1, 12.6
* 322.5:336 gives 0.9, 13.7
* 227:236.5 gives 1.2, 11.5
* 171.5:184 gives 1.1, 11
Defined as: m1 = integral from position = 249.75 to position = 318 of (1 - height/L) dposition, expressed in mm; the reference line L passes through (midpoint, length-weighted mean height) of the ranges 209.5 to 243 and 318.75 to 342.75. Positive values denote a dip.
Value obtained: 3.8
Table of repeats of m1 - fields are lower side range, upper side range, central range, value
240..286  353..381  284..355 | -4.8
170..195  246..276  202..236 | -1.6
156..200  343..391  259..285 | 2.4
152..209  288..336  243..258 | 1.4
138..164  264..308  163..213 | 3.9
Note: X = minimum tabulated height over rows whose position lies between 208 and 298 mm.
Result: 10.5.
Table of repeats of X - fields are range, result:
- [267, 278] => 11.5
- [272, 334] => 11.6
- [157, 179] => 10.7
